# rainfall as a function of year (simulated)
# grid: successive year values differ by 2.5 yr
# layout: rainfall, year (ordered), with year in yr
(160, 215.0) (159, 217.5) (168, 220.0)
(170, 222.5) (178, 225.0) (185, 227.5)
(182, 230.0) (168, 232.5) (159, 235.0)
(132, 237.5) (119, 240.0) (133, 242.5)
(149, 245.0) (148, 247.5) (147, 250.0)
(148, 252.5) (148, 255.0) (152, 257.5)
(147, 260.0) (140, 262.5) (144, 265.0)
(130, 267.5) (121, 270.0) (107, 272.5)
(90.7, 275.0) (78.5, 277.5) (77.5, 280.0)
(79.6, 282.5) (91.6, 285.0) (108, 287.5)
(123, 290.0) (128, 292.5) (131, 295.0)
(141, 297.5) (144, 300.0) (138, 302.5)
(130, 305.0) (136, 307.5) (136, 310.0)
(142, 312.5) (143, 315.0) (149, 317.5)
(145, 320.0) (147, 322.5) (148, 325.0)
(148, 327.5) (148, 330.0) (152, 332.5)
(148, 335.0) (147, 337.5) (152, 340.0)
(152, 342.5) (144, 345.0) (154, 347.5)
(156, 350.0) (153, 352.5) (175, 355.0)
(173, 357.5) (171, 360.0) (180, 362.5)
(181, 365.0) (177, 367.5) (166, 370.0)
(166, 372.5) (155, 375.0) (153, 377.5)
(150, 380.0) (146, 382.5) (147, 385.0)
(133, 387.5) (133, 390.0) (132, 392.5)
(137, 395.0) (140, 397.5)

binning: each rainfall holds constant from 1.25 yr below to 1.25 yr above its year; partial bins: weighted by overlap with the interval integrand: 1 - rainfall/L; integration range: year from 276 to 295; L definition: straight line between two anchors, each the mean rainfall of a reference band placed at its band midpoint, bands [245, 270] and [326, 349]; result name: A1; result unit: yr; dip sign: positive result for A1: 6.0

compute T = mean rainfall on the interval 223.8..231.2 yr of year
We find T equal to 182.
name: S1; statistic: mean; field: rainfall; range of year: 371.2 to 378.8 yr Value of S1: 158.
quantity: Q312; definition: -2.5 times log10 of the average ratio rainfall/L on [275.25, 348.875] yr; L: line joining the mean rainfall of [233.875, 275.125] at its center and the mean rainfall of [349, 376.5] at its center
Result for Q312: 0.17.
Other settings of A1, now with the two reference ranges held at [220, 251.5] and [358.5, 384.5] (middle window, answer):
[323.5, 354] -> 2.2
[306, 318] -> 1.5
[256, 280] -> 5.6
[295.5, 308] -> 1.8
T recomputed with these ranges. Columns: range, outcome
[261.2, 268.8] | 138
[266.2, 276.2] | 112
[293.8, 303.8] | 138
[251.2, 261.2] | 149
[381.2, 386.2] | 147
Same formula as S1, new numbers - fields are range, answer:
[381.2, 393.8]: 138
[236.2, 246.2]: 133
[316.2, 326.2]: 147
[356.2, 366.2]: 176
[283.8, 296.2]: 116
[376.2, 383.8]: 150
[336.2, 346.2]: 149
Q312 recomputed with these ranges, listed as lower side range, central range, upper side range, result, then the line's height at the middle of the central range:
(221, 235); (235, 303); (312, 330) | 0.27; 162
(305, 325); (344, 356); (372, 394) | -0.09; 144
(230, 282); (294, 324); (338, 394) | 0.03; 144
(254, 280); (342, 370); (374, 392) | -0.18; 140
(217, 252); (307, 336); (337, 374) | 0.11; 162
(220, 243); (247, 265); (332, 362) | 0.09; 159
